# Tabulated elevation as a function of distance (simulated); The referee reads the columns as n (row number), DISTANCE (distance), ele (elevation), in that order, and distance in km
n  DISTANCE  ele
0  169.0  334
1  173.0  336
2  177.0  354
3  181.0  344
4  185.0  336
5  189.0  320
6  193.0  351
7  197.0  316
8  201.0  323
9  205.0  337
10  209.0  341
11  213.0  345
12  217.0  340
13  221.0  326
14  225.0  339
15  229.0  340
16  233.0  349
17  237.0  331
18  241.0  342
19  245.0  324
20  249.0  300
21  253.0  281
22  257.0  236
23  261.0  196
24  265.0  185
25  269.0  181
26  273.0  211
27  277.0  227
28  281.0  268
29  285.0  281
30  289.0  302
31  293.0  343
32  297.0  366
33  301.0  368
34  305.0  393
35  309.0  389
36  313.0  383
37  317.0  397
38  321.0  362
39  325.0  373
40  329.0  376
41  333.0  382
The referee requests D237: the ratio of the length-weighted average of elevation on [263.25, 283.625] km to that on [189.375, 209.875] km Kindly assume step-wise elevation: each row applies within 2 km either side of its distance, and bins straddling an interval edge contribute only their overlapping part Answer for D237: 0.7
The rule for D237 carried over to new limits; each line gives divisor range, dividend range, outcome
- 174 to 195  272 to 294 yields 0.80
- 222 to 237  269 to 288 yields 0.71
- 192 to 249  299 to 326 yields 1.14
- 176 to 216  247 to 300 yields 0.78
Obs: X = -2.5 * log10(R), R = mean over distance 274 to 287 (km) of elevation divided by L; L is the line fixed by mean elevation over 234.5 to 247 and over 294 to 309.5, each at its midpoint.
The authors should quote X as 0.377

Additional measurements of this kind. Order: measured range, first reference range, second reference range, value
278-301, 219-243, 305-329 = 0.17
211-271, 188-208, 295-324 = 0.18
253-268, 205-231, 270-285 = 0.24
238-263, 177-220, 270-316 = 0.16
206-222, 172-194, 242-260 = -0.08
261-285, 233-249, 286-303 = 0.47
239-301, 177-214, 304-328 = 0.32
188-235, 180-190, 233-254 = -0.03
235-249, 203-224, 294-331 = 0.07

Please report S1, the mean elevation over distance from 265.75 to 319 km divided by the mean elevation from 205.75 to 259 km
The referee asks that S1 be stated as 0.97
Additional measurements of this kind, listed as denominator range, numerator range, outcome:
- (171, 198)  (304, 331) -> 1.13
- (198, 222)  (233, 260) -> 0.90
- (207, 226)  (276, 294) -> 0.84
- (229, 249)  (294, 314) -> 1.13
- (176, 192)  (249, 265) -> 0.71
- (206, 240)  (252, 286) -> 0.67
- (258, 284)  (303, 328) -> 1.78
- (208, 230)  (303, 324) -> 1.14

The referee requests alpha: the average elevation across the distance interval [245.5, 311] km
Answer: 284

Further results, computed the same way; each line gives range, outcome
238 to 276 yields 252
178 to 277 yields 303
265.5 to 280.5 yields 210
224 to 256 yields 323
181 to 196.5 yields 335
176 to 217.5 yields 336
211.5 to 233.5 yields 339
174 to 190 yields 340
